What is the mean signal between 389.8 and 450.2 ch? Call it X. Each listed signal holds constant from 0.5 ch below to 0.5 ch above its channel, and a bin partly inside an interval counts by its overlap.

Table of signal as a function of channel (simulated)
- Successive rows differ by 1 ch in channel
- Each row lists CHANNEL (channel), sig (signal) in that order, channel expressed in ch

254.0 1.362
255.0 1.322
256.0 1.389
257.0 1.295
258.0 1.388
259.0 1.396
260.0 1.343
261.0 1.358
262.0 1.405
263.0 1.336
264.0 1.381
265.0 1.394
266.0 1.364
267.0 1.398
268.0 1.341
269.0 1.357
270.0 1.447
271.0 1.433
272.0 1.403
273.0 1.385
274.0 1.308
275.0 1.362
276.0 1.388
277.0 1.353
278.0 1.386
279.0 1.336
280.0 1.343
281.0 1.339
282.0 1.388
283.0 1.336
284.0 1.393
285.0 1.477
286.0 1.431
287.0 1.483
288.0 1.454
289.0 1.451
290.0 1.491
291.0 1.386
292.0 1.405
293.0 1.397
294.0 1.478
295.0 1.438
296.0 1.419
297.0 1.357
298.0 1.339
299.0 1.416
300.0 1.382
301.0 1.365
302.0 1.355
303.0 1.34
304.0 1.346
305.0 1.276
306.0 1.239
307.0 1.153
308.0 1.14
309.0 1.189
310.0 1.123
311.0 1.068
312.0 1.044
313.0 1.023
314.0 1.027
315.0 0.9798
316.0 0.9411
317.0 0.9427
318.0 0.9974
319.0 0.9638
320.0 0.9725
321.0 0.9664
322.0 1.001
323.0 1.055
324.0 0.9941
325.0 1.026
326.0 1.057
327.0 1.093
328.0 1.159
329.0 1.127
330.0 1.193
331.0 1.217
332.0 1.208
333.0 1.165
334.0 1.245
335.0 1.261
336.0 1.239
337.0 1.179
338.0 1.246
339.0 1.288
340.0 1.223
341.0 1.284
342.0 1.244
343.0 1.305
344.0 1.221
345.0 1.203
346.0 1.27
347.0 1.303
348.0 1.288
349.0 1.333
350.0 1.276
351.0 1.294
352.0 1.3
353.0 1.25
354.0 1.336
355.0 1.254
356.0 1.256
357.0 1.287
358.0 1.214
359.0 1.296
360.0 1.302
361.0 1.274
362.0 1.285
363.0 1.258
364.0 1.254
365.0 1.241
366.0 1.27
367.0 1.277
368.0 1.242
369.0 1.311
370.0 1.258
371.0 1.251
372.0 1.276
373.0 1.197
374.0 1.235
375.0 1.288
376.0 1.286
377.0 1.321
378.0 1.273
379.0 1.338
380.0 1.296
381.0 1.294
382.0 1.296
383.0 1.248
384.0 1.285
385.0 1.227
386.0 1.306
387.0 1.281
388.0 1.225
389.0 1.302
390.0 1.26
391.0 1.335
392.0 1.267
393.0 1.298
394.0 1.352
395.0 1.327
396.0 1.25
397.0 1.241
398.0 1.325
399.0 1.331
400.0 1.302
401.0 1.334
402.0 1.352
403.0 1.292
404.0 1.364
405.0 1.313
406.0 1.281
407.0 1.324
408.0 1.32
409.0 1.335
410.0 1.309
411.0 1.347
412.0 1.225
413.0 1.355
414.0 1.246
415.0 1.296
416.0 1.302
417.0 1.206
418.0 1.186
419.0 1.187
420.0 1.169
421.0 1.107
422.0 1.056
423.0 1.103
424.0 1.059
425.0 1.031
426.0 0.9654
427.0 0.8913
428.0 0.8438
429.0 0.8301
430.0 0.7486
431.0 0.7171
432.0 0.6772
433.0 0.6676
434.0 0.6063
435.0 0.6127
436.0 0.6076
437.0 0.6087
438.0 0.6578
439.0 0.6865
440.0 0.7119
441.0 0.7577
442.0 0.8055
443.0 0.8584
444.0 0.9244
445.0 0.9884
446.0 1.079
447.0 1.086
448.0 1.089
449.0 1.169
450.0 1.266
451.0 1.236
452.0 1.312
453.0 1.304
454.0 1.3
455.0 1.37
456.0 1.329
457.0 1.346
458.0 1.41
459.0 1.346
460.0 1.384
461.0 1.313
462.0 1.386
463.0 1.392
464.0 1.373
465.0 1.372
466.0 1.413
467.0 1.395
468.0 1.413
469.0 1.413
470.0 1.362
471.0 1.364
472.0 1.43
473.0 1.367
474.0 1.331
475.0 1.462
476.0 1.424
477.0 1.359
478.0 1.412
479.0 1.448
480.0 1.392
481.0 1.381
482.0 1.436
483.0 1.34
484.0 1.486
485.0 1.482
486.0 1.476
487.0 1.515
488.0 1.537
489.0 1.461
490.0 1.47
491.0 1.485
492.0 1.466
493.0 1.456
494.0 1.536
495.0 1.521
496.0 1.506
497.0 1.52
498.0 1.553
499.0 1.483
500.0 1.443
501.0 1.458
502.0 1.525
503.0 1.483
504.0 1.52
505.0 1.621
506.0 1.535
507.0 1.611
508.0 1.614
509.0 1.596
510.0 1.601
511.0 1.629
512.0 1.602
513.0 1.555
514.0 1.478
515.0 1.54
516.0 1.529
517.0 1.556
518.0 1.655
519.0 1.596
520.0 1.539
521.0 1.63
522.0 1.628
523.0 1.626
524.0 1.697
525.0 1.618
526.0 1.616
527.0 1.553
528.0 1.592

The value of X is 1.08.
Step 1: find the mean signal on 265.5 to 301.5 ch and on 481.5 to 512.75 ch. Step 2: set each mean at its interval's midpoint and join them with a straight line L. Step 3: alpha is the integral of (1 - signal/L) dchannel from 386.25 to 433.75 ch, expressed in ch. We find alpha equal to 9.27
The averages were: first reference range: 1.4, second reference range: 1.52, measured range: 1.18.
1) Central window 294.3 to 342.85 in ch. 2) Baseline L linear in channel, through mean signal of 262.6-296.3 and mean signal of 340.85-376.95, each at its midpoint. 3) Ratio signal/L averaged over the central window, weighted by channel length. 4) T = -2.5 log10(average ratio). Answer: 0.14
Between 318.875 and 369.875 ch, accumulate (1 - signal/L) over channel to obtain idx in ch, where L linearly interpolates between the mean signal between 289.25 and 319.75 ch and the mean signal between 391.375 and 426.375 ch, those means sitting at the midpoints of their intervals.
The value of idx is 1.09 ch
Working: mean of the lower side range 1.23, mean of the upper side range 1.25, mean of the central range 1.21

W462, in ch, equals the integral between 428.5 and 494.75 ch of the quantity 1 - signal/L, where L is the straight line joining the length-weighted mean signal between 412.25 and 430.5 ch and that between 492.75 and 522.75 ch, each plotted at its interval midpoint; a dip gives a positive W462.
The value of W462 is 5.50 ch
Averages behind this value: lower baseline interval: 1.09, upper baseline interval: 1.55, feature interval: 1.21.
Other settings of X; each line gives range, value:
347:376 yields 1.27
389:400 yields 1.3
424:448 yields 0.81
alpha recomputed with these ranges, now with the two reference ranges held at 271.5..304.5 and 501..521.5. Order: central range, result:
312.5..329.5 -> 4.8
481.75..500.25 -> 0.8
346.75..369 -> 2.6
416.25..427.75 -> 3.2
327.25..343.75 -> 2.4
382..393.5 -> 1.5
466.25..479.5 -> 1.2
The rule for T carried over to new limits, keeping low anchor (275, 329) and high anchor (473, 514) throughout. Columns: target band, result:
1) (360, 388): 0.053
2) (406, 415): 0.063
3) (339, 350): 0.025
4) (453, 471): 0.063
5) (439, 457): 0.299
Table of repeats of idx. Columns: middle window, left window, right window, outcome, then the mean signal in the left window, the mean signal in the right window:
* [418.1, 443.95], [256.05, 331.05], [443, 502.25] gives 9.65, 1.27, 1.37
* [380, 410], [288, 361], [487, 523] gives 1.08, 1.22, 1.54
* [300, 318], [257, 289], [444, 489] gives 2.94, 1.38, 1.35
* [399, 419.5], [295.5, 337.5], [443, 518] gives 0.11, 1.16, 1.41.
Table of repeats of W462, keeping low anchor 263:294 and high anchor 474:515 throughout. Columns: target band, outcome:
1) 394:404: 0.96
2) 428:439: 5.89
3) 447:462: 1.86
